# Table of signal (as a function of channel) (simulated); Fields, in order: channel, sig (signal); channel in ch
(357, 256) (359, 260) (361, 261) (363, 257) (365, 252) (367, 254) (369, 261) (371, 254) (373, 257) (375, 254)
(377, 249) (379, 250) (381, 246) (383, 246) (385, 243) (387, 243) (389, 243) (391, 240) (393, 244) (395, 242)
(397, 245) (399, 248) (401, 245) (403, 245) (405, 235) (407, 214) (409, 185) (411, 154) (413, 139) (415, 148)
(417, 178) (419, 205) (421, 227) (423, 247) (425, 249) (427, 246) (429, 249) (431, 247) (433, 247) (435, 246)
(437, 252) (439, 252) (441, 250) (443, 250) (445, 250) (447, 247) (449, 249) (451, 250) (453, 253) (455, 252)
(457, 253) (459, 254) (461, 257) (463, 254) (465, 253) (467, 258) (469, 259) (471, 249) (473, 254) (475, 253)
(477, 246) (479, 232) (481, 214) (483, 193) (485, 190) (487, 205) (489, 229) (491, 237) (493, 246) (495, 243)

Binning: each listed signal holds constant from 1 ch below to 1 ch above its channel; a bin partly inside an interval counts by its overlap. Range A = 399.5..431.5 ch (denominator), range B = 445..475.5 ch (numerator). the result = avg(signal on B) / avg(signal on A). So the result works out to 1.19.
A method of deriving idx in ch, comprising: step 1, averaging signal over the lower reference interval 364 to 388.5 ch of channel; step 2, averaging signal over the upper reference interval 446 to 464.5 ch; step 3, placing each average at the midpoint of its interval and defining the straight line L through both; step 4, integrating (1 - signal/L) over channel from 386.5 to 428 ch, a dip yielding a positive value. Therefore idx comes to 5.2 ch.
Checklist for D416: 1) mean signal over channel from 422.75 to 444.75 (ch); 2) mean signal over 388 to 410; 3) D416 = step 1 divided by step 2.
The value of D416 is 1.06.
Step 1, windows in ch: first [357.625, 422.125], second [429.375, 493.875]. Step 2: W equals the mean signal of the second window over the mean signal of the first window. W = 1.05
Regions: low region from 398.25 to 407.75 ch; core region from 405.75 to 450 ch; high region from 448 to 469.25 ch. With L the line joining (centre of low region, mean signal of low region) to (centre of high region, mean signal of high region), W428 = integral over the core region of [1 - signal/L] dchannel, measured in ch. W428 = 3.8 ch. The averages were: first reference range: 238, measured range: 224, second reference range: 254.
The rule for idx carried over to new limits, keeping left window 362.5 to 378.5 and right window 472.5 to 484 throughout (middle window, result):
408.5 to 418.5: 3.4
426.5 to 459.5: -1.5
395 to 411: 1.3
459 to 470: -1.0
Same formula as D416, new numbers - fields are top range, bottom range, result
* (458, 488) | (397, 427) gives 1.13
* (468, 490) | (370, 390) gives 0.92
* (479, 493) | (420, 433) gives 0.88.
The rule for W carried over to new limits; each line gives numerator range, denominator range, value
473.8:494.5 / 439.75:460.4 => 0.90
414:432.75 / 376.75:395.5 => 0.91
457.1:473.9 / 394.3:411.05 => 1.12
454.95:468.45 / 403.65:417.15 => 1.41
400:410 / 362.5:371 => 0.88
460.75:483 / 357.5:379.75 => 0.96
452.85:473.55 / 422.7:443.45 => 1.02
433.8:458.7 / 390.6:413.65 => 1.14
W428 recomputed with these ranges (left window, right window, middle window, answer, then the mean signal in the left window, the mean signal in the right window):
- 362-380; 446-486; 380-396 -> 0.57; 254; 244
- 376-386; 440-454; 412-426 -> 2.79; 247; 250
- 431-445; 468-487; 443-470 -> -1.38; 249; 231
